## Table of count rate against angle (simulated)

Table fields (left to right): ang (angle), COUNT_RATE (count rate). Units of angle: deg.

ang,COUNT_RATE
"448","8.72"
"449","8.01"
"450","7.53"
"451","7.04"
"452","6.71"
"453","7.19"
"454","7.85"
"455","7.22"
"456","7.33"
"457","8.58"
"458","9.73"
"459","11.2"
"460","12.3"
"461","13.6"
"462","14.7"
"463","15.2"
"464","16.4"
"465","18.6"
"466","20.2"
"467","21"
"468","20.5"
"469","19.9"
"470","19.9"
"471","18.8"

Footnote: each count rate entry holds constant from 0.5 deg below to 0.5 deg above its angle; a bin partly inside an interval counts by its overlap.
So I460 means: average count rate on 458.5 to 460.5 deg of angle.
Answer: 11.8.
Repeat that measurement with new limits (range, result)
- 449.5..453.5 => 7.12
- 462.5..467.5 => 18.3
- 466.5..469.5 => 20.5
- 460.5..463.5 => 14.5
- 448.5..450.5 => 7.77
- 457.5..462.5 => 12.3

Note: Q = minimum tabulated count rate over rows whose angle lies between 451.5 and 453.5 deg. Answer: 6.71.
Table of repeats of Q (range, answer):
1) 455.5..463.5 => 7.33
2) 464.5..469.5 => 18.6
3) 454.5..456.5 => 7.22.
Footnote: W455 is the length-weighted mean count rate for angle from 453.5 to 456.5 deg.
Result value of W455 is 7.47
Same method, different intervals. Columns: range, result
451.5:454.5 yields 7.25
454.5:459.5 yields 8.81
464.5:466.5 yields 19.4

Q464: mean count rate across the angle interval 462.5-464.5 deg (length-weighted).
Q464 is 15.8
